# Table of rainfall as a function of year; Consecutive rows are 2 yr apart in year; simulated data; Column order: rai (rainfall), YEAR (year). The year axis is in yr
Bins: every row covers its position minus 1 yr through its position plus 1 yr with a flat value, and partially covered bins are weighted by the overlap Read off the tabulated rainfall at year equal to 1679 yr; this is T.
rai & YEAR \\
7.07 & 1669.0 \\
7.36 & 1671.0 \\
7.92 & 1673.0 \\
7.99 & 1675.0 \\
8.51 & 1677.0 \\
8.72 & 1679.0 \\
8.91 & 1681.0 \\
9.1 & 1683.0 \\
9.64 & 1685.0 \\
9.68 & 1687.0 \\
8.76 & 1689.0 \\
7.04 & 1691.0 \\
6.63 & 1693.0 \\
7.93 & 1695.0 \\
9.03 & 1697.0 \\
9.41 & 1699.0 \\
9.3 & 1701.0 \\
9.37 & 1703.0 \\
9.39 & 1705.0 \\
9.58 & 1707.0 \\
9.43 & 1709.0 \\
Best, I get 8.72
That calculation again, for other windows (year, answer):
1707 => 9.58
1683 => 9.1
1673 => 7.92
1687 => 9.68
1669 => 7.07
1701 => 9.3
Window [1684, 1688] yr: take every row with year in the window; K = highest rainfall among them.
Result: 9.68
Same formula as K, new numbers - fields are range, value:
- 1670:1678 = 8.51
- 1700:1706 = 9.39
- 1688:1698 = 9.03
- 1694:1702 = 9.41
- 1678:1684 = 9.1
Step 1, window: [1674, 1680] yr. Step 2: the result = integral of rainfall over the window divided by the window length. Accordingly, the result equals 8.41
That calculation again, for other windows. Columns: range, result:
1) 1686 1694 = 8.03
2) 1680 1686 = 9.22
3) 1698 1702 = 9.36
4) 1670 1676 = 7.76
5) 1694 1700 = 8.79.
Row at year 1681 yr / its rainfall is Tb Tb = 8.91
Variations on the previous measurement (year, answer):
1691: 7.04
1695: 7.93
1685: 9.64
